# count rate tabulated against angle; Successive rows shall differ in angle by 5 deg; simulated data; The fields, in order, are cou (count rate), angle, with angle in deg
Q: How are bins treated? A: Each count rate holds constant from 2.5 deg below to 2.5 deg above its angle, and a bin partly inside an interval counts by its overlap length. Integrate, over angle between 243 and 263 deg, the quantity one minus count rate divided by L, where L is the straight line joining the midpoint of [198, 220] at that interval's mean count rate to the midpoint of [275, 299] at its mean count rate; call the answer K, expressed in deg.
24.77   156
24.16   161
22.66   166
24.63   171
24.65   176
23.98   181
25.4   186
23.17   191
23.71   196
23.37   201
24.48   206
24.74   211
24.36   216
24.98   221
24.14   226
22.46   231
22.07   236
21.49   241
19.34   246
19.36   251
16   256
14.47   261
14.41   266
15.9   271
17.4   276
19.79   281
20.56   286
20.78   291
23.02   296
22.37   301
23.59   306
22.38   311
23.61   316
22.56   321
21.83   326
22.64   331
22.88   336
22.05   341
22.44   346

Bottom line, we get 4.26 deg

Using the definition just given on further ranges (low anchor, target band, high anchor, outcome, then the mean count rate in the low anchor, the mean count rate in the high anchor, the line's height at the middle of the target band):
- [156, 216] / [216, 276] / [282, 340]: 9.45 deg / 24.1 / 22.3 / 23.3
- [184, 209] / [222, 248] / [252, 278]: -3.60 deg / 24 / 15.8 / 19.4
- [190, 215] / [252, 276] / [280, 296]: 6.67 deg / 24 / 20.8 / 21.7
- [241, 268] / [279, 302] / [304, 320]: -0.37 deg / 17.2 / 23.1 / 20.9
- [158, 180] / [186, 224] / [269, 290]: -3.31 deg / 24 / 18.6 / 22.3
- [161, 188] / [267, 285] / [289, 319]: 4.17 deg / 24.2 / 22.7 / 23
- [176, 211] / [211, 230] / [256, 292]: -2.18 deg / 24.1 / 17.4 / 21.9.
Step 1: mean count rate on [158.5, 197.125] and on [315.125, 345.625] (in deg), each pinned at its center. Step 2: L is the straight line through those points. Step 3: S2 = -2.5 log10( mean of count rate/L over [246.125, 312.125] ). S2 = 0.20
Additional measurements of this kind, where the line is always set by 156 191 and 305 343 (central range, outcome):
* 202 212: -0.02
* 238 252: 0.16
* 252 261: 0.40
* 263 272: 0.48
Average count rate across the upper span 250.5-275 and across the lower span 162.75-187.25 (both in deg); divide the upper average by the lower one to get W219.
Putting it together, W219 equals 0.7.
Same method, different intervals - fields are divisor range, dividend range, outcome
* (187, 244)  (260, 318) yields 0.85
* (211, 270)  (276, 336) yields 1.08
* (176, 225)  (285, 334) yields 0.92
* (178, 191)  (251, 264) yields 0.66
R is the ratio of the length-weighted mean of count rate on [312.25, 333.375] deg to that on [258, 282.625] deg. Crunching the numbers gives 1.39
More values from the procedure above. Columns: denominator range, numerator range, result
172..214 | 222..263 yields 0.83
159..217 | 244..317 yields 0.81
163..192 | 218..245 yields 0.95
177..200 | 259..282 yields 0.67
